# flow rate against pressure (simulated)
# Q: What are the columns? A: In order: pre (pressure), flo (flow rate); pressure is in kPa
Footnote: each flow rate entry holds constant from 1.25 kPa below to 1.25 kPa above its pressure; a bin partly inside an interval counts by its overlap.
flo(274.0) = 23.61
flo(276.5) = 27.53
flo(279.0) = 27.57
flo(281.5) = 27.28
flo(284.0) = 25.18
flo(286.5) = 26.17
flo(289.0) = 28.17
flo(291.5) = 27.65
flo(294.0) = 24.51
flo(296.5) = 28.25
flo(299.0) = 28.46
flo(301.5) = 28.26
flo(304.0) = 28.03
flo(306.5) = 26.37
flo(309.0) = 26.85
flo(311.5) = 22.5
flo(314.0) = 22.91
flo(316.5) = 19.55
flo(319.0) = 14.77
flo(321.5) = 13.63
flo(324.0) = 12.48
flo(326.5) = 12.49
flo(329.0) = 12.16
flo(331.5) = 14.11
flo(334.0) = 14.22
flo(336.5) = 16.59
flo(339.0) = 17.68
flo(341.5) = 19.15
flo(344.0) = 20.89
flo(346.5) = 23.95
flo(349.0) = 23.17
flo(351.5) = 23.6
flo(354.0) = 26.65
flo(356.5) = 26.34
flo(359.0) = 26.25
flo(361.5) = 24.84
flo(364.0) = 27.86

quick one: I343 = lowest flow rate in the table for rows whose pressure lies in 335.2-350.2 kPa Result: 16.59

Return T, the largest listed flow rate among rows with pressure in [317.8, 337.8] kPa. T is 16.59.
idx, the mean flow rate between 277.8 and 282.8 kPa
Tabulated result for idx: 27.4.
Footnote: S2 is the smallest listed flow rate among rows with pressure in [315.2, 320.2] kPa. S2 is 14.77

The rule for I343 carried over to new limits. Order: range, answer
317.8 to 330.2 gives 12.16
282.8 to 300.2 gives 24.51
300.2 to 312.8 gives 22.5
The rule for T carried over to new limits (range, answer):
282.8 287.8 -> 26.17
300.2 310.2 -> 28.26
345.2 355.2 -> 26.65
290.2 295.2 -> 27.65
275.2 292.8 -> 28.17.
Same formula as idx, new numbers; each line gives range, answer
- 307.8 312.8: 24.6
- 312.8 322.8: 17.7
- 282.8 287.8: 25.7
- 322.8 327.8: 12.5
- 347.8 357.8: 25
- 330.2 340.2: 15.6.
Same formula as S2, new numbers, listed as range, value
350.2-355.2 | 23.6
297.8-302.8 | 28.26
